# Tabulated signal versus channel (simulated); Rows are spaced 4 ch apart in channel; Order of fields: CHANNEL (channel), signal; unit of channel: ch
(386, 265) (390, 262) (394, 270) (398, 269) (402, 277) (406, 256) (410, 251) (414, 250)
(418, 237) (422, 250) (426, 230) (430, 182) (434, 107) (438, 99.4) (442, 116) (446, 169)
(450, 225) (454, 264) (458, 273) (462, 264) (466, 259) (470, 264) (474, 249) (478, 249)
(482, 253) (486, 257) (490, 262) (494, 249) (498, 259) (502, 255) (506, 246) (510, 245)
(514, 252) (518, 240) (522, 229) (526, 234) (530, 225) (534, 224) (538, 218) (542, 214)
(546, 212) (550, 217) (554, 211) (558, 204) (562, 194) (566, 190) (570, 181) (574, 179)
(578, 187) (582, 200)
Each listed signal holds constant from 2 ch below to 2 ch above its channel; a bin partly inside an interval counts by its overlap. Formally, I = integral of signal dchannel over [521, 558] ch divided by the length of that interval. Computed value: 219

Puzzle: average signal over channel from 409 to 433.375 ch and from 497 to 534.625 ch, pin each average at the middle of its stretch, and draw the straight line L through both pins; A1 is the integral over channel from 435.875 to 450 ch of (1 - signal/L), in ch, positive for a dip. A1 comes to 5.4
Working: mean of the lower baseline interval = 225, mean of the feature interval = 142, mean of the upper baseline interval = 241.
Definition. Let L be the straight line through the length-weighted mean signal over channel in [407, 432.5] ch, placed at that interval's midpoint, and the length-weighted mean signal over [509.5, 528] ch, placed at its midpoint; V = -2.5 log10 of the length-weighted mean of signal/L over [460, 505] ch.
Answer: -0.086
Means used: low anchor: 232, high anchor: 240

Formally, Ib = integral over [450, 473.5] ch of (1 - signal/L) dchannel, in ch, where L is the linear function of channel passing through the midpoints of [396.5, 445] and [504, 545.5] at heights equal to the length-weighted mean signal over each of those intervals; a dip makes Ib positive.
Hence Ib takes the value -4.57 ch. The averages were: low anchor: 209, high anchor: 232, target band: 260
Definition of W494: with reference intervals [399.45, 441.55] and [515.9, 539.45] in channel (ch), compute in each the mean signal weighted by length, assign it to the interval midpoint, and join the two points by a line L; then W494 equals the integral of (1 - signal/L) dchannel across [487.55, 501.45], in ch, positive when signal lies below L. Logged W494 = -2.1 ch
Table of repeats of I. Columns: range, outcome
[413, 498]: 225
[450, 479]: 258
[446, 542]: 245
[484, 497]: 256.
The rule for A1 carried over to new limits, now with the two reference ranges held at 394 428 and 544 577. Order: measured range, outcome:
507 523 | -2.0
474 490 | -1.9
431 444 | 7.0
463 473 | -1.2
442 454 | 2.2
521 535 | -1.2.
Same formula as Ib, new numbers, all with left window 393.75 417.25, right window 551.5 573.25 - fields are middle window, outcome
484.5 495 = -1.5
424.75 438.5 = 5.1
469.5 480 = -0.9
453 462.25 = -1.1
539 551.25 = -0.7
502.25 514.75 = -1.8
